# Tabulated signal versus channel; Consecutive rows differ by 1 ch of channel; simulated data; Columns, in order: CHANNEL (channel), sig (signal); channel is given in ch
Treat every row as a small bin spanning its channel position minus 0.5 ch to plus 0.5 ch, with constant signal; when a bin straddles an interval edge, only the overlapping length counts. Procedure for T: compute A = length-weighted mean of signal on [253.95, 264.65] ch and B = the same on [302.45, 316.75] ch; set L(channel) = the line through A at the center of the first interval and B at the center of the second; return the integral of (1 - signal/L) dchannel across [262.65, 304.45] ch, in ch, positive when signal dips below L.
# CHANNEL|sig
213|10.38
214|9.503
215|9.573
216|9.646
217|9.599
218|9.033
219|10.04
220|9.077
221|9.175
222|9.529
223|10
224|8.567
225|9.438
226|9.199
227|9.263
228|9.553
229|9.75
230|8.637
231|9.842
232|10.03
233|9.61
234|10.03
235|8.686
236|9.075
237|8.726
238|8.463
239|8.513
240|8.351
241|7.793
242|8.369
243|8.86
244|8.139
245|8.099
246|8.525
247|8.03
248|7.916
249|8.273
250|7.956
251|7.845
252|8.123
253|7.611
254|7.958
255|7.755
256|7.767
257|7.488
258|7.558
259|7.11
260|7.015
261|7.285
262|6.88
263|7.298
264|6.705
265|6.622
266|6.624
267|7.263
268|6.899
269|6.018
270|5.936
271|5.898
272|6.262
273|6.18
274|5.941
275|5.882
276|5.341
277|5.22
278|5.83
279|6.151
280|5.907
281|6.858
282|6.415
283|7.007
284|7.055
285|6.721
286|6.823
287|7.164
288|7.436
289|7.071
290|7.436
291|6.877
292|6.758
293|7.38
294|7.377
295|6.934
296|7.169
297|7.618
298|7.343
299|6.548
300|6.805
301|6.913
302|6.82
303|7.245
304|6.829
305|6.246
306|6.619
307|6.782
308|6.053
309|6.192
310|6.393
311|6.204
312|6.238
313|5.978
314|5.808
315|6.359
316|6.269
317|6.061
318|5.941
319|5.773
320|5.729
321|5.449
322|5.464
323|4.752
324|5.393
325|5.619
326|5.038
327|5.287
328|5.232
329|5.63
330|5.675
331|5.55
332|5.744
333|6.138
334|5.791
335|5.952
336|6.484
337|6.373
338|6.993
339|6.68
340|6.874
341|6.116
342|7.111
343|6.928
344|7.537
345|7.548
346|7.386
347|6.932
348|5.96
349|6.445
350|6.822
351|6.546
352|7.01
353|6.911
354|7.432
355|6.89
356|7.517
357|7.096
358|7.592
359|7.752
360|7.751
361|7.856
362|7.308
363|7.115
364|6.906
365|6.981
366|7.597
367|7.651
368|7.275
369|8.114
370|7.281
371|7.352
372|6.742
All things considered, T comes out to 1.0 ch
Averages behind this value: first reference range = 7.31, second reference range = 6.37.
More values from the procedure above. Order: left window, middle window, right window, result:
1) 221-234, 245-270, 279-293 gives 2.2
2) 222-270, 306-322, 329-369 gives 2.7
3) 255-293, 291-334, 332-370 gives 3.9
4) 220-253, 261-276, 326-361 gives 3.2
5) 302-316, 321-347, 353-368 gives 2.8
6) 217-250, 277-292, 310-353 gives 1.6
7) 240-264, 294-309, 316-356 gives 0.1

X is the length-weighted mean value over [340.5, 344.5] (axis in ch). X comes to 6.92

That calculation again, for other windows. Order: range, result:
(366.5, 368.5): 7.46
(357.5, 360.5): 7.7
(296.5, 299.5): 7.17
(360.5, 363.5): 7.43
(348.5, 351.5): 6.6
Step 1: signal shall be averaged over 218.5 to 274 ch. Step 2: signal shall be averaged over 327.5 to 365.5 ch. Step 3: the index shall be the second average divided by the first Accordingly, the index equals 0.83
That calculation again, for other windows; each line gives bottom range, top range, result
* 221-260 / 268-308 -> 0.77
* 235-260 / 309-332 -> 0.71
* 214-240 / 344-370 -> 0.78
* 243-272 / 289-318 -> 0.90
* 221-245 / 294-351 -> 0.70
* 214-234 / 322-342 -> 0.62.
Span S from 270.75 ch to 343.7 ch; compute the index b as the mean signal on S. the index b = 6.34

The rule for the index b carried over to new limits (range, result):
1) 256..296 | 6.7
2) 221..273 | 8.09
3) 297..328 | 6.15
